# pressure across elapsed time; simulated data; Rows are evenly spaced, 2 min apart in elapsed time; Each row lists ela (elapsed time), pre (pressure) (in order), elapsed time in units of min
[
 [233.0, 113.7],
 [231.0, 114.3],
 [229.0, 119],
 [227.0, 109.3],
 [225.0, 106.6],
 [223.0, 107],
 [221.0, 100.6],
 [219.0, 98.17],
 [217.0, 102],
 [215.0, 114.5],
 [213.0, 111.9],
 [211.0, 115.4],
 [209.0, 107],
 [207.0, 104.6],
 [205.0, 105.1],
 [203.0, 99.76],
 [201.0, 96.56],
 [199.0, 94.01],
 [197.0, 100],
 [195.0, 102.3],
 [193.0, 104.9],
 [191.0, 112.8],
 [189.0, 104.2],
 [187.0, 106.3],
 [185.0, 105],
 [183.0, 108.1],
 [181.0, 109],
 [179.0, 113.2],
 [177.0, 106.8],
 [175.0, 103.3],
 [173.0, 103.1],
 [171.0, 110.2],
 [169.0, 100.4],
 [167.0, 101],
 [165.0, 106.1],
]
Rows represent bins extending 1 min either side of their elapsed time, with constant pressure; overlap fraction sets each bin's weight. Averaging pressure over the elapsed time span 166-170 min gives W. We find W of 101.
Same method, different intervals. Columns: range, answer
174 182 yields 108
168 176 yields 104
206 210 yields 106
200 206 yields 100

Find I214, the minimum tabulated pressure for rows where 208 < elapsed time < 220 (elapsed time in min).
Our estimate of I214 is 98.17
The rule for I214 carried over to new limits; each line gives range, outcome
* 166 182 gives 100.4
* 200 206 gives 96.56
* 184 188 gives 105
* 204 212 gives 104.6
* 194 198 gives 100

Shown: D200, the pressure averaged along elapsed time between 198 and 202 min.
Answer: 95.3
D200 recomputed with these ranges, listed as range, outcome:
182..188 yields 106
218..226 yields 103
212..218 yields 109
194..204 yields 98.5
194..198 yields 101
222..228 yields 108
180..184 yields 109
